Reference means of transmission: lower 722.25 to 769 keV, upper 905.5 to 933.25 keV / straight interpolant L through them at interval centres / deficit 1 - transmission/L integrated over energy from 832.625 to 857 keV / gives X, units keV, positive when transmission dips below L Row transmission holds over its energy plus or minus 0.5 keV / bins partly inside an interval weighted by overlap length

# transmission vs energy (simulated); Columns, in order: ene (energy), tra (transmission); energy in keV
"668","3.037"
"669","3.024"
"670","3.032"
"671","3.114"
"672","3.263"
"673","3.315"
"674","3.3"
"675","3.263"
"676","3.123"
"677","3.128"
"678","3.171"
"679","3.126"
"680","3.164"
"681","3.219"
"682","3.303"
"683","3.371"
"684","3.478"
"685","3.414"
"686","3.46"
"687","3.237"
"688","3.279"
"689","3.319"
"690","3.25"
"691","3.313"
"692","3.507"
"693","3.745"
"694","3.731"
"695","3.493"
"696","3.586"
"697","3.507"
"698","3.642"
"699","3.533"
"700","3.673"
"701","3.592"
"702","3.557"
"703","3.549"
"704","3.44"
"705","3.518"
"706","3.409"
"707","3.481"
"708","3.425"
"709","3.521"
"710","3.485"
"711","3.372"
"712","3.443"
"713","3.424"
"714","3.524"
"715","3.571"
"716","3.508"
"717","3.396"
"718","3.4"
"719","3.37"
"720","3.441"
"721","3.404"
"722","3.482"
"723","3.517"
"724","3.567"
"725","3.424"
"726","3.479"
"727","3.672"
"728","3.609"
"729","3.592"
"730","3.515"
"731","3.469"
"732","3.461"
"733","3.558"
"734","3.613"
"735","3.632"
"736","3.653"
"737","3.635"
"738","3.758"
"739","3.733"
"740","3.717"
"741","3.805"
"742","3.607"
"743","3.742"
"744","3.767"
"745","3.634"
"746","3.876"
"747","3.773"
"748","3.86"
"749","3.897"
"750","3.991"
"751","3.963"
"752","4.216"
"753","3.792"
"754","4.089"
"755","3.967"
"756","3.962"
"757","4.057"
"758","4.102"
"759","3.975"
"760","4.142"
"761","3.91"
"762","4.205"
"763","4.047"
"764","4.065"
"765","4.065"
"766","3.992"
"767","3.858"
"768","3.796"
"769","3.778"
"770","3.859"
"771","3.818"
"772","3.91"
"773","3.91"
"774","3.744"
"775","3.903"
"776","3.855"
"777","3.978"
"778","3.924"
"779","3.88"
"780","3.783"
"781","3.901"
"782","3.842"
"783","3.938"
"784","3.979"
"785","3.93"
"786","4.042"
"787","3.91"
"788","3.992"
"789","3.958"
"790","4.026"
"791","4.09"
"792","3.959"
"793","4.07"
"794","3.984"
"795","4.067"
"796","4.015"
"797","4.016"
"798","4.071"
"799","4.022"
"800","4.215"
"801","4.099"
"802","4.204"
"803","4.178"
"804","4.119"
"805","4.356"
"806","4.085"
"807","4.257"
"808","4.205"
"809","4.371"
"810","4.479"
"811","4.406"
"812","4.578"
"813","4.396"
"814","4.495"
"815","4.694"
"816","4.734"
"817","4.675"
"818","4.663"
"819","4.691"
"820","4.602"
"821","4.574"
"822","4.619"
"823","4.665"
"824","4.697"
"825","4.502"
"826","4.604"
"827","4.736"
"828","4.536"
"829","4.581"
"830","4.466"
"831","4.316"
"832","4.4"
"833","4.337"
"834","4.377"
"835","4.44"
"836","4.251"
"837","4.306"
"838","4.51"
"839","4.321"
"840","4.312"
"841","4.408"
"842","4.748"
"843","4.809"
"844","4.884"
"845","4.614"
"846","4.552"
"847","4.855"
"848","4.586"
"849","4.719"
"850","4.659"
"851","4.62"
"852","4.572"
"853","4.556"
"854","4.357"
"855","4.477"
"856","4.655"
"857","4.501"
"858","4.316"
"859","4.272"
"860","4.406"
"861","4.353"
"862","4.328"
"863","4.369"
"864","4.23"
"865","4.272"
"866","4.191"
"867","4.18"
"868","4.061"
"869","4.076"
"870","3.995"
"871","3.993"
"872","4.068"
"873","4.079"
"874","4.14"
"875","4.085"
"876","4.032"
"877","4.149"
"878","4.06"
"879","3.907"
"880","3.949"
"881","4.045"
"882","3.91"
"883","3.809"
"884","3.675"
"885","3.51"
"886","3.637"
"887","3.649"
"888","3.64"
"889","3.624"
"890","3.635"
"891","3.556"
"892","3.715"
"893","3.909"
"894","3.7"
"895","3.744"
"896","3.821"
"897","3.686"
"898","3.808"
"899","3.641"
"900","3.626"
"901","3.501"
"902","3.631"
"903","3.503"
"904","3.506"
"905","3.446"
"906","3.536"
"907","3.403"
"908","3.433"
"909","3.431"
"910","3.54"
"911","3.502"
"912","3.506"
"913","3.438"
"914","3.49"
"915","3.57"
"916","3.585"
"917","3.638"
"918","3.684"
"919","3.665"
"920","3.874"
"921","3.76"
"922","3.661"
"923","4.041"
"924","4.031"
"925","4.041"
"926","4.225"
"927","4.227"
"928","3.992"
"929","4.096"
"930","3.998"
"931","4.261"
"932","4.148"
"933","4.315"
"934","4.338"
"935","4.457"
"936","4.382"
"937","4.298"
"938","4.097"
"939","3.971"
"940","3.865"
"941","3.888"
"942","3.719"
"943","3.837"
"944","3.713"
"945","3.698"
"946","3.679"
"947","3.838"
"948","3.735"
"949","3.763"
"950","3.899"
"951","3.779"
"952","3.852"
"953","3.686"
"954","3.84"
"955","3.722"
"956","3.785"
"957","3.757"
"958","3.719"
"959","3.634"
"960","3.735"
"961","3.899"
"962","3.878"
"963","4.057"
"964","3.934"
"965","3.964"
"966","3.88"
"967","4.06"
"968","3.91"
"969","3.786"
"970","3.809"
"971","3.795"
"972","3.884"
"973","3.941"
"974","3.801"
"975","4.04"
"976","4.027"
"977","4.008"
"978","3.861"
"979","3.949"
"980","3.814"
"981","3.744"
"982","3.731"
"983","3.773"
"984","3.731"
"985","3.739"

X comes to -4.82 keV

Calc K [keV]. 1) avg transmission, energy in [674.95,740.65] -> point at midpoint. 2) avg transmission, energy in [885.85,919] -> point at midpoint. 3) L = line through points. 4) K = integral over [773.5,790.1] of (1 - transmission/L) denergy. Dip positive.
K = -1.9 keV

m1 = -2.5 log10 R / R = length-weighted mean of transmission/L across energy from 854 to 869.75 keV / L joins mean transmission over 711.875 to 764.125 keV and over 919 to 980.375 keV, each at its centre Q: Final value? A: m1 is -0.13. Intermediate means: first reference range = 3.72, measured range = 4.31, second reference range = 3.93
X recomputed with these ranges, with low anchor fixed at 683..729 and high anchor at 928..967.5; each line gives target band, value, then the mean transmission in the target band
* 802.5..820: -3.62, 4.44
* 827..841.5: -2.69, 4.41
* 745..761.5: -1.81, 3.96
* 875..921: 1.88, 3.68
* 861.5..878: -1.54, 4.14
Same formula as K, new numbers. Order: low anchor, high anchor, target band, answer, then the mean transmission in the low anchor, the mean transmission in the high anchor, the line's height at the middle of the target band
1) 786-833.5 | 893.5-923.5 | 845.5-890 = -3.0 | 4.33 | 3.61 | 3.91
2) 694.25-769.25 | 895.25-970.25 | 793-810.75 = -2.1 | 3.68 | 3.81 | 3.73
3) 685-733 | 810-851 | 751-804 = 1.3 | 3.49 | 4.56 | 4.09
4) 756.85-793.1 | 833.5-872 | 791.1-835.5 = -2.0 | 3.95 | 4.42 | 4.18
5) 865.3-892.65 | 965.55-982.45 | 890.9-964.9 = 1.7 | 3.91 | 3.89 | 3.89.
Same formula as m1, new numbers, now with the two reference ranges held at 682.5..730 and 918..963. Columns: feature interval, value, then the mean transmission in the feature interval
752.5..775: -0.105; 3.96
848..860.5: -0.197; 4.51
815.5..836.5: -0.221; 4.55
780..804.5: -0.106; 4.02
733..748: -0.048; 3.71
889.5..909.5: 0.069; 3.61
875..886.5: -0.022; 3.89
